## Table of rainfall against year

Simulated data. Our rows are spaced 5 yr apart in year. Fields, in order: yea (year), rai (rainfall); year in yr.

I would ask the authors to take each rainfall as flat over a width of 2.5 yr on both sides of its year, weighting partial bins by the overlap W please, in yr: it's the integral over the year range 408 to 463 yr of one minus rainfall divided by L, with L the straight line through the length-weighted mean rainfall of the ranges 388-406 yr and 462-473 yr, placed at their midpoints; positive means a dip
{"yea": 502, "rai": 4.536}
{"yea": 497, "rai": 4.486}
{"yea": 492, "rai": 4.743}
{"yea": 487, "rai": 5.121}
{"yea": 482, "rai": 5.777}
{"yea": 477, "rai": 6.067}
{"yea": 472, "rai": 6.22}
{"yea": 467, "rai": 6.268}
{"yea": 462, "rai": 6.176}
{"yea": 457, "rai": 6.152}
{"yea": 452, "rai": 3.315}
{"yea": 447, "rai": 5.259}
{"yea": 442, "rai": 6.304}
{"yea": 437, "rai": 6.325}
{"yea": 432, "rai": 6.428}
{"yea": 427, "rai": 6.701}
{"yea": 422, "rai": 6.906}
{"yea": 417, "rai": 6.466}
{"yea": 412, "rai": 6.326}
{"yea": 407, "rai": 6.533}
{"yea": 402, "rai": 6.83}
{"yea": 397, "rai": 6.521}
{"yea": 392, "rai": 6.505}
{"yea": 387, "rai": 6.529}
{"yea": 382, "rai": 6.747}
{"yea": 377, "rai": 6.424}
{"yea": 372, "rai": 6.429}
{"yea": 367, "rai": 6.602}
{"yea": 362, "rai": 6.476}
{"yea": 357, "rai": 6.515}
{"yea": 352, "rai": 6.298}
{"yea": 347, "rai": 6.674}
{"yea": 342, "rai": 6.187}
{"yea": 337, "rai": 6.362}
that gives 3.1 yr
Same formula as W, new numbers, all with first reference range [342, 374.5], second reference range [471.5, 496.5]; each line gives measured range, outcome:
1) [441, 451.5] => 1.0 yr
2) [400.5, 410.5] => -0.9 yr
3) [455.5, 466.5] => -1.1 yr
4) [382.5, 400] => -1.0 yr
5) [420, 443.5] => -2.6 yr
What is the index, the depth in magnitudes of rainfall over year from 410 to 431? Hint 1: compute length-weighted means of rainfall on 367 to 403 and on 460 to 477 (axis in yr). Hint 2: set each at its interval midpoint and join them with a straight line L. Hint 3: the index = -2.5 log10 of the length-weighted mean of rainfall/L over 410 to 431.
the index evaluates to -0.03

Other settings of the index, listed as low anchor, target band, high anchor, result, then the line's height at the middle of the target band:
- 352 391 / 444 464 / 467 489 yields 0.15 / 6.01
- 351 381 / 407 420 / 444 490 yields -0.07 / 6.06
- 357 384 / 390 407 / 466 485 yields -0.04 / 6.4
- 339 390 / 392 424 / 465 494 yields -0.07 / 6.19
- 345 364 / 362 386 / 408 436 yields -0.01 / 6.5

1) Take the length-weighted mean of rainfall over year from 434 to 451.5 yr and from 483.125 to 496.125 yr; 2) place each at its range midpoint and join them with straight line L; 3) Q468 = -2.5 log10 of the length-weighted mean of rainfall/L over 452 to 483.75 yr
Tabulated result -0.119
